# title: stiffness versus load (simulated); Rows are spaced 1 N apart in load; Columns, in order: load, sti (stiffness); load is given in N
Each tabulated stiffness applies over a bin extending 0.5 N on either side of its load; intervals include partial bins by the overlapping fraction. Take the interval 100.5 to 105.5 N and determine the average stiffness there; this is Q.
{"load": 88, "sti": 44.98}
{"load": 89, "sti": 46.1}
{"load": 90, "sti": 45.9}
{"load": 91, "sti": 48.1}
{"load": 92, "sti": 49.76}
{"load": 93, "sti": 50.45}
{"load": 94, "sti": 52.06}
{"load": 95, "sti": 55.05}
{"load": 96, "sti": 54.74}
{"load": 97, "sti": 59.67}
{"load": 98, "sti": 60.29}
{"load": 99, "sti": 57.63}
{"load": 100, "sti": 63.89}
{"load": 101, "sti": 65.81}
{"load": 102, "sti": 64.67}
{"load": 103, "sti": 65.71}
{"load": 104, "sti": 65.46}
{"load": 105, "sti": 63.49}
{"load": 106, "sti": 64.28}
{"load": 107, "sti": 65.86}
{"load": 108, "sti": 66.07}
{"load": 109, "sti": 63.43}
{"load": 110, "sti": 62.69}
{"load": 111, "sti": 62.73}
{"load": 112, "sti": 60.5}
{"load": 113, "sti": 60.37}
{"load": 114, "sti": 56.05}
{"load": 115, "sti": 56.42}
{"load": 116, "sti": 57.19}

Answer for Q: 65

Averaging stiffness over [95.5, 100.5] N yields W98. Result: 59.2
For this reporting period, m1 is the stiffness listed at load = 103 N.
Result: 65.71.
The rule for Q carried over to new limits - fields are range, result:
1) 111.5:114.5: 59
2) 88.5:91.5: 46.7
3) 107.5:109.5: 64.8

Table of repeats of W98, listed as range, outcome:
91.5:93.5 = 50.1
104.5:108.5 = 64.9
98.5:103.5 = 63.5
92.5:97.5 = 54.4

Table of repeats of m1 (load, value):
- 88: 44.98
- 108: 66.07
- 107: 65.86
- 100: 63.89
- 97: 59.67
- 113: 60.37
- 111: 62.73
